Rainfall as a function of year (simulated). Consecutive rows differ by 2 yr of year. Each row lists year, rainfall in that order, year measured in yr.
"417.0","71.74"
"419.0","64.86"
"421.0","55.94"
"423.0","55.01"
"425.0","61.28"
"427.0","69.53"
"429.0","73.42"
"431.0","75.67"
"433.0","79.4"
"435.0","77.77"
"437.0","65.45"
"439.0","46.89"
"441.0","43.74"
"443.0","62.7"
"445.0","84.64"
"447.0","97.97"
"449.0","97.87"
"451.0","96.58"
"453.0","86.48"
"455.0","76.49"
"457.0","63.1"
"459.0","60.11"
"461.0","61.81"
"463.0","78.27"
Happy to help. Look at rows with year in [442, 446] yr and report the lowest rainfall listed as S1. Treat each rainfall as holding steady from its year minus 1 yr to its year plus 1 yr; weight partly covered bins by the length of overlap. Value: 62.7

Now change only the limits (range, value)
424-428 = 61.28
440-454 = 43.74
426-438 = 65.45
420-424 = 55.01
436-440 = 46.89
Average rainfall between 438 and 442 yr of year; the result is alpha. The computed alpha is 45.3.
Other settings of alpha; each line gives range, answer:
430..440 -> 69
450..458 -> 80.7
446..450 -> 97.9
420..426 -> 57.4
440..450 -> 77.4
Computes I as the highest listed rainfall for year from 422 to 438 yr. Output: 79.4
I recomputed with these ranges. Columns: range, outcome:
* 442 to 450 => 97.97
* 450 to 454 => 96.58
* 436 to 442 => 65.45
